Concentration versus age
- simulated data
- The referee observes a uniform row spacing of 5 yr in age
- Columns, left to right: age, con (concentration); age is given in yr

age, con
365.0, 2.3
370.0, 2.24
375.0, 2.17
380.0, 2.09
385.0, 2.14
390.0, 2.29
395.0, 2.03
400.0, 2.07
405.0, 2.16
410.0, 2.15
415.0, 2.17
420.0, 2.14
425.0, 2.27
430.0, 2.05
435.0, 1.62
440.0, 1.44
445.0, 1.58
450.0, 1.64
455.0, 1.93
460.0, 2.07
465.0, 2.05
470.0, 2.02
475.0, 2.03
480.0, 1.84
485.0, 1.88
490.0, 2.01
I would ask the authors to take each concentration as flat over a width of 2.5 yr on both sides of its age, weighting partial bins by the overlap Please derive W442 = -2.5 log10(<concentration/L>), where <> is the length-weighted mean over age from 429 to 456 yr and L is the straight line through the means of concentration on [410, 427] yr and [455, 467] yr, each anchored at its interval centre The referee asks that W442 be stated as 0.24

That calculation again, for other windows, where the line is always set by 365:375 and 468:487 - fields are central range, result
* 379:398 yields 0.02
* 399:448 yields 0.07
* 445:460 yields 0.12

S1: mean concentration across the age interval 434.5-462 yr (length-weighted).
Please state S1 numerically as 1.71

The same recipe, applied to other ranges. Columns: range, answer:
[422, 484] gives 1.88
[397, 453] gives 1.94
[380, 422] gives 2.14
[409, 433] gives 2.15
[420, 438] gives 1.99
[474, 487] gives 1.91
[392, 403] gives 2.07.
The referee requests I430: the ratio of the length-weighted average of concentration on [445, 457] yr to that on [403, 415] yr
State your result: 0.8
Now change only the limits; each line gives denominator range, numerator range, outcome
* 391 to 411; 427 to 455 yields 0.80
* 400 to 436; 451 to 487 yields 0.93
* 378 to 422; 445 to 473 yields 0.89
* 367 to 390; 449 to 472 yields 0.90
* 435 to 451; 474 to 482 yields 1.24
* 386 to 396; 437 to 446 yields 0.69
